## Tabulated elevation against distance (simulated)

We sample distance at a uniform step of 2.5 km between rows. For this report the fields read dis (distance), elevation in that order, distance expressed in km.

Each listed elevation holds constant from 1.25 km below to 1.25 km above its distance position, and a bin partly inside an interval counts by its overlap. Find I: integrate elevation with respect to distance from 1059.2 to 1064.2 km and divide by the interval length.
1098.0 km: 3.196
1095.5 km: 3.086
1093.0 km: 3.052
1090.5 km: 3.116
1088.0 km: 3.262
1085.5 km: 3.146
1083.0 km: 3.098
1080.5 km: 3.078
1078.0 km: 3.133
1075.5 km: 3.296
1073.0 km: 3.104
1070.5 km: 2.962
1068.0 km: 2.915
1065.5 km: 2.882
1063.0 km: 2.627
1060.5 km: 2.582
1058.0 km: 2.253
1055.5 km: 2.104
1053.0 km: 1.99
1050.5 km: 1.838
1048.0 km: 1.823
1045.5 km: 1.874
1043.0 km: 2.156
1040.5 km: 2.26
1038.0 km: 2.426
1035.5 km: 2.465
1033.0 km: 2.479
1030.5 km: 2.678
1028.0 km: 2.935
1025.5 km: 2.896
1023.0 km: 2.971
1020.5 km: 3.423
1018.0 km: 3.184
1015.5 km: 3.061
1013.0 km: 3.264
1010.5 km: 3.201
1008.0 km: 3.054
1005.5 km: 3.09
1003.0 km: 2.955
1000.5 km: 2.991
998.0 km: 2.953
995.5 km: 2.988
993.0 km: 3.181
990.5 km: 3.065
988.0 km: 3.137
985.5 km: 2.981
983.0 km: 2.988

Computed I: 2.6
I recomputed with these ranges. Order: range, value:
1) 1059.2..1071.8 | 2.79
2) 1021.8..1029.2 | 2.93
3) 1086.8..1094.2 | 3.14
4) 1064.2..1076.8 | 3.03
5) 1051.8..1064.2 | 2.31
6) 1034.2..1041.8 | 2.38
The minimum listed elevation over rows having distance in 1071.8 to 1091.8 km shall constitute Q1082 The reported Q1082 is 3.078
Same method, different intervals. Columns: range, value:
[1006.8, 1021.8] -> 3.054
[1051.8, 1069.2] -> 1.99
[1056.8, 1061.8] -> 2.253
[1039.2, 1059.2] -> 1.823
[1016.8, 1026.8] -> 2.896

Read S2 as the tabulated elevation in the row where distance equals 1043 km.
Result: 2.156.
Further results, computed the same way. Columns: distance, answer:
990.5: 3.065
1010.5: 3.201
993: 3.181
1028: 2.935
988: 3.137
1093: 3.052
